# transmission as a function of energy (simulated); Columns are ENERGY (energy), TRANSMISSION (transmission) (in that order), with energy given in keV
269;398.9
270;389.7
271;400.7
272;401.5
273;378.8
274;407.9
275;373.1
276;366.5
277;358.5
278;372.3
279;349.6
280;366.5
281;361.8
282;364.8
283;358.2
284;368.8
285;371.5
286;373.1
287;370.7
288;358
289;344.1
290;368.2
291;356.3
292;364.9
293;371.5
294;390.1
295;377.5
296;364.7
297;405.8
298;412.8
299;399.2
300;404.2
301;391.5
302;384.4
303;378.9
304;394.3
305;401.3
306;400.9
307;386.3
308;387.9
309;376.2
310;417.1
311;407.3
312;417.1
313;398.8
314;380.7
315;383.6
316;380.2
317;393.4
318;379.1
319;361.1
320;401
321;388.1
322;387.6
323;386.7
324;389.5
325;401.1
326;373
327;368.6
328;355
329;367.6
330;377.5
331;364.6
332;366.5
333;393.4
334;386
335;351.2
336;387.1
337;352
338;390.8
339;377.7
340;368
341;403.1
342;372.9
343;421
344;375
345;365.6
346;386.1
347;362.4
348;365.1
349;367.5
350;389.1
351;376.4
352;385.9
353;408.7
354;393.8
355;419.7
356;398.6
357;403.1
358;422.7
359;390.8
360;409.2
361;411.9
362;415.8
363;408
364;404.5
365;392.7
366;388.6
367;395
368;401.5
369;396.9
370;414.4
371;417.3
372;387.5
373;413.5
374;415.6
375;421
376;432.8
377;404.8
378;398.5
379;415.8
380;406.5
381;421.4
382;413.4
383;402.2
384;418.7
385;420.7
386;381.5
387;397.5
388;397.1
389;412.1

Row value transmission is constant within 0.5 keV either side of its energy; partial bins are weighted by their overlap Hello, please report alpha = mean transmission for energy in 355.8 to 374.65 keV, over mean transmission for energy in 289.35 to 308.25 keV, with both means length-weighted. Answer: 1.05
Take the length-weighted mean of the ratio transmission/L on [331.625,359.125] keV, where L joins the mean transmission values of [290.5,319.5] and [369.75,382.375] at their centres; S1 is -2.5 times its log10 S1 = 0.05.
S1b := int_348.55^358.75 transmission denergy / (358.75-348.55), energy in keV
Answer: 397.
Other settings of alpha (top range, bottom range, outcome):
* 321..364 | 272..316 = 1.01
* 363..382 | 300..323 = 1.04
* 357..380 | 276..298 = 1.10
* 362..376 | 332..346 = 1.07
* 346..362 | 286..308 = 1.03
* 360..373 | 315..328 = 1.05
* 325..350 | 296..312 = 0.95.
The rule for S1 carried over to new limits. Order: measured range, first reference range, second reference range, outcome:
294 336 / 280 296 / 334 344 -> -0.04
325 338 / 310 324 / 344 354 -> 0.04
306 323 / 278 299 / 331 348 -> -0.05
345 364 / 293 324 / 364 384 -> 0.02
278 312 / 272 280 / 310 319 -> 0.01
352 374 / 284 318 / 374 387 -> 0.00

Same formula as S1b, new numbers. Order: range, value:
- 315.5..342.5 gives 379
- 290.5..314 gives 391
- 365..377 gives 407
